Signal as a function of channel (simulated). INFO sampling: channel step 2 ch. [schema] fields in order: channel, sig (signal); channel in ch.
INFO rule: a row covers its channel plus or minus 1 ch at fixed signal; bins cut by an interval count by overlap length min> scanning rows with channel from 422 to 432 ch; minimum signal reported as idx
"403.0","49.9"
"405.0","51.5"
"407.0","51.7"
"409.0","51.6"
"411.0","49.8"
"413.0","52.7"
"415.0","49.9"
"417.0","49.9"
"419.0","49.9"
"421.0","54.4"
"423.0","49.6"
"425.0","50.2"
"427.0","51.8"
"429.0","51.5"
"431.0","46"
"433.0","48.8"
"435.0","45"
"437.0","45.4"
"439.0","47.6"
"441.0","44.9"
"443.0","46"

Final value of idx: 46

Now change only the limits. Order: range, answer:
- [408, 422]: 49.8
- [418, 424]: 49.6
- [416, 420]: 49.9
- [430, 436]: 45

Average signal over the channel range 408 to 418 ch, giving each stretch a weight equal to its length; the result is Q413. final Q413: 50.8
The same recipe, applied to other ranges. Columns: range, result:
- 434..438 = 45.2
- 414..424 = 50.7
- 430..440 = 46.6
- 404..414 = 51.5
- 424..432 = 49.9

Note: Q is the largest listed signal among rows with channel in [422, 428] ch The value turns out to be 51.8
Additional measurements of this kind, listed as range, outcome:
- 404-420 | 52.7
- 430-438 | 48.8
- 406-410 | 51.7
